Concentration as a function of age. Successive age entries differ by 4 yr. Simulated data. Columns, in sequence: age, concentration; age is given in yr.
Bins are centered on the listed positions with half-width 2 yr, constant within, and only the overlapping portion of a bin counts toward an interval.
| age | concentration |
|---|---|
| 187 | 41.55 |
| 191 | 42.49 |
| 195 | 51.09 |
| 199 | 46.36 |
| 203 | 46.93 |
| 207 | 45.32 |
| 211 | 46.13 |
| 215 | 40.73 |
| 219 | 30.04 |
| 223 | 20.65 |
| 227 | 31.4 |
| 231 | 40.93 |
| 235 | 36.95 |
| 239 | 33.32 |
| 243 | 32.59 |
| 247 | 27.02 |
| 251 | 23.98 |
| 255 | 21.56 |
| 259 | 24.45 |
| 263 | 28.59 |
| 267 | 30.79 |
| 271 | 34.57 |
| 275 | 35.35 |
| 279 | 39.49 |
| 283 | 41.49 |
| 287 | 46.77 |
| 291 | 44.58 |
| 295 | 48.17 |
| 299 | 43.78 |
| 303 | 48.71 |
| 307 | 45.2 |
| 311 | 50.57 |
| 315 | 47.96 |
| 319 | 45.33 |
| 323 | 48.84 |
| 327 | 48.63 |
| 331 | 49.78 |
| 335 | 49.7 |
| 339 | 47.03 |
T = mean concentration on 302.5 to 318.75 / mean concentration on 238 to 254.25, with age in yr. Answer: 1.68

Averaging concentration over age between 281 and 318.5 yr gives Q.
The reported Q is 46.3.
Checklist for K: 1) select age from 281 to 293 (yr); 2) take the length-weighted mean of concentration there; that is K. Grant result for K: 44.3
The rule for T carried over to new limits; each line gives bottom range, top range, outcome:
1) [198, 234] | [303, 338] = 1.25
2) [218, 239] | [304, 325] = 1.48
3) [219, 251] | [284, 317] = 1.50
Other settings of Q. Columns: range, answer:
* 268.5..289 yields 39.3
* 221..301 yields 34.3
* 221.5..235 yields 32.3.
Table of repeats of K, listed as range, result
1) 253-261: 23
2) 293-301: 46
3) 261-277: 32.3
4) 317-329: 47.6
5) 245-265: 25.1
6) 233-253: 30.8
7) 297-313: 47.1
